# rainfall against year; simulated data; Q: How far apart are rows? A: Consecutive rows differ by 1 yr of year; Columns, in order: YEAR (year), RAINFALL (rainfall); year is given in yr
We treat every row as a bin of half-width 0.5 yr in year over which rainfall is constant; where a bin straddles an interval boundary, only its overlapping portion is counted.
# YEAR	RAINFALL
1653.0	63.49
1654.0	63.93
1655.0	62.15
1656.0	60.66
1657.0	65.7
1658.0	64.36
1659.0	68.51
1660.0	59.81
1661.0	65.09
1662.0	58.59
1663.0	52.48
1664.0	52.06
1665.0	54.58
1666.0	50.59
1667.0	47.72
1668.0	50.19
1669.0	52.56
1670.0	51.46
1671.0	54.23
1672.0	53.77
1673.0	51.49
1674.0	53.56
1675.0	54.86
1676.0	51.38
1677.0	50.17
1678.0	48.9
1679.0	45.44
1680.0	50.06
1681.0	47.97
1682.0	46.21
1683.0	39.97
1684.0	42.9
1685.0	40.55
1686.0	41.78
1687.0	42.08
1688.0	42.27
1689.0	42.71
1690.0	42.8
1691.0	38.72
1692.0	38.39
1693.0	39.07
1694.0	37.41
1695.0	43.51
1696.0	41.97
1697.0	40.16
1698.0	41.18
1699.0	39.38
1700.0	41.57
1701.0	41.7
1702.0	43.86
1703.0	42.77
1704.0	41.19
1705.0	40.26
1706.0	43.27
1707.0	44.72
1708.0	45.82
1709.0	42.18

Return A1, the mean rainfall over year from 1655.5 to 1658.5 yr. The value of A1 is 63.6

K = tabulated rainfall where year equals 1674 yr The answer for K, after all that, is 53.56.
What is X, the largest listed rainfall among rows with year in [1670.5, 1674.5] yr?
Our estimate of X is 54.23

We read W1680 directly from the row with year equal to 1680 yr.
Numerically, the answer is 50.06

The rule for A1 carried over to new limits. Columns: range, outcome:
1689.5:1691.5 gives 40.8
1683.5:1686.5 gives 41.7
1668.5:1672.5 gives 53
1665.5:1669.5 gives 50.3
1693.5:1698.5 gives 40.8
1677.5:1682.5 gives 47.7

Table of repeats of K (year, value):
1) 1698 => 41.18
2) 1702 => 43.86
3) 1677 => 50.17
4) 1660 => 59.81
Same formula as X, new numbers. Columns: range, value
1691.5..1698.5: 43.51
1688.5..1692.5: 42.8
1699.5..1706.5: 43.86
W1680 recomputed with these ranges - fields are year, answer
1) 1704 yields 41.19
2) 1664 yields 52.06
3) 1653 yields 63.49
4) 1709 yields 42.18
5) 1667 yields 47.72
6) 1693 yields 39.07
